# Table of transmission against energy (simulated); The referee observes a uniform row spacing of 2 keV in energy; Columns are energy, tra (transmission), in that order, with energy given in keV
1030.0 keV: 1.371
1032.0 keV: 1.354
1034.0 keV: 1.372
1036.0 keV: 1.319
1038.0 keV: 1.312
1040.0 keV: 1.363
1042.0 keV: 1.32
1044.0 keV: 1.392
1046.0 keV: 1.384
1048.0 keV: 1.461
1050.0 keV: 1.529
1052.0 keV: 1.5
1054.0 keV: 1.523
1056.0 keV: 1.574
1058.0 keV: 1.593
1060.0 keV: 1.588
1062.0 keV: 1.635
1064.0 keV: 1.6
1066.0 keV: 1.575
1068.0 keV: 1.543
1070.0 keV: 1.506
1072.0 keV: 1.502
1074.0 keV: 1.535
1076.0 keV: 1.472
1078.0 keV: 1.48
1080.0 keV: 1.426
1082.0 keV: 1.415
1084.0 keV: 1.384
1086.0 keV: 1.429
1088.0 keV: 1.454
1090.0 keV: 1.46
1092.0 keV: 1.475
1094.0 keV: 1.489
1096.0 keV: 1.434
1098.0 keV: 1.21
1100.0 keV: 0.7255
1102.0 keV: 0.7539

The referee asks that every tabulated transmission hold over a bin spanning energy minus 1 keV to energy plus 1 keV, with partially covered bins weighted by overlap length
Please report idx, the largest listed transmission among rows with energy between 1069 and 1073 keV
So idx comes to 1.506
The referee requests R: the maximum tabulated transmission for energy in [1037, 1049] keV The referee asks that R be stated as 1.461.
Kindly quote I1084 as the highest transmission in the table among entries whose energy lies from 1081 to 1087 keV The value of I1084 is 1.429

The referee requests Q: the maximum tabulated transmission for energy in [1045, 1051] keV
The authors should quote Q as 1.529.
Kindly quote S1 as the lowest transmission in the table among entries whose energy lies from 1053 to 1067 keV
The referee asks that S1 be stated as 1.523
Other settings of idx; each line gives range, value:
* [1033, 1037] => 1.372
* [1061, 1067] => 1.635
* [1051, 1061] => 1.593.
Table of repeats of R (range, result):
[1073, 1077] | 1.535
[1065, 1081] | 1.575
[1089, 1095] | 1.489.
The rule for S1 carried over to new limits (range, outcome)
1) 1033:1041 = 1.312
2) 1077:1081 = 1.426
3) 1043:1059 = 1.384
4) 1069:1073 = 1.502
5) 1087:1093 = 1.454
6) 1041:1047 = 1.32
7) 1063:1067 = 1.575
